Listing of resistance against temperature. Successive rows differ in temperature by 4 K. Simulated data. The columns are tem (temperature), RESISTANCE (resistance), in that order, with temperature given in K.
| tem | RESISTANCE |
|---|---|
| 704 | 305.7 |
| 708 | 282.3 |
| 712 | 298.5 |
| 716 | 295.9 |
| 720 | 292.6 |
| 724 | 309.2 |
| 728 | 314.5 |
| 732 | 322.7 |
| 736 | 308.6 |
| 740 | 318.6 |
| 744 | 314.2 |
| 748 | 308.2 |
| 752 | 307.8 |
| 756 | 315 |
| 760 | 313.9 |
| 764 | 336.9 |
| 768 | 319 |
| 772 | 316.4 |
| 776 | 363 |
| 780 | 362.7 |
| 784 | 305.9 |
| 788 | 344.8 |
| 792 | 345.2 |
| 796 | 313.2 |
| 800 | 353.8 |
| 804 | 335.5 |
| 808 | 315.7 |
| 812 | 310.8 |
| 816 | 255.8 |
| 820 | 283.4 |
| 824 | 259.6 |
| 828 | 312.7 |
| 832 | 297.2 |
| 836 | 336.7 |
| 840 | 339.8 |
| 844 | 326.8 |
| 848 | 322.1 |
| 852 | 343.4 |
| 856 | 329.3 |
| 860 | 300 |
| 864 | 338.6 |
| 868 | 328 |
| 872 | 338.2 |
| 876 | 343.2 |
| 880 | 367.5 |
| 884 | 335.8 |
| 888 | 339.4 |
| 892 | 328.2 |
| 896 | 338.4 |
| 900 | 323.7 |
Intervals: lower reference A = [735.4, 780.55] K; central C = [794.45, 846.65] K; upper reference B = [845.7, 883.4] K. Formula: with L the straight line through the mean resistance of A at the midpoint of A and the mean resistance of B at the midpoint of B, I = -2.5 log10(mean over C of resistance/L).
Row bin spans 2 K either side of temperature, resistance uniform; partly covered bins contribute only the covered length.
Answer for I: 0.06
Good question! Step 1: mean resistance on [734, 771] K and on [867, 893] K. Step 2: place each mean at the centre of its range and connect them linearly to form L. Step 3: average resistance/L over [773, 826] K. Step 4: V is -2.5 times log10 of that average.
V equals 0.02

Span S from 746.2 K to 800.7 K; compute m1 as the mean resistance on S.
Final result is 328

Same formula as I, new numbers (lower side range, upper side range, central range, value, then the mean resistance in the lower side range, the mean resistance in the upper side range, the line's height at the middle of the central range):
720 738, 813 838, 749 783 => -0.08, 311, 292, 304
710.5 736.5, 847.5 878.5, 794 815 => -0.01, 306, 331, 321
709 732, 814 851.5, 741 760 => -0.03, 303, 305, 304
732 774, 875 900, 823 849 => 0.05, 316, 341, 331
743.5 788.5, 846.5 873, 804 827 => 0.13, 325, 328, 327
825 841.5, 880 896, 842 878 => -0.01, 317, 339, 328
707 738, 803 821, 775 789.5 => -0.14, 304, 299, 301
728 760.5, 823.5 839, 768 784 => -0.09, 314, 308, 312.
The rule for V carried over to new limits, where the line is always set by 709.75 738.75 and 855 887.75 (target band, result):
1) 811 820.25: 0.158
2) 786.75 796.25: -0.059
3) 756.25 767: -0.032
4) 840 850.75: 0.005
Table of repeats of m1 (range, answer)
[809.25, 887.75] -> 320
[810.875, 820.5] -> 281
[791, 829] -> 307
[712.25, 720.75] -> 295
